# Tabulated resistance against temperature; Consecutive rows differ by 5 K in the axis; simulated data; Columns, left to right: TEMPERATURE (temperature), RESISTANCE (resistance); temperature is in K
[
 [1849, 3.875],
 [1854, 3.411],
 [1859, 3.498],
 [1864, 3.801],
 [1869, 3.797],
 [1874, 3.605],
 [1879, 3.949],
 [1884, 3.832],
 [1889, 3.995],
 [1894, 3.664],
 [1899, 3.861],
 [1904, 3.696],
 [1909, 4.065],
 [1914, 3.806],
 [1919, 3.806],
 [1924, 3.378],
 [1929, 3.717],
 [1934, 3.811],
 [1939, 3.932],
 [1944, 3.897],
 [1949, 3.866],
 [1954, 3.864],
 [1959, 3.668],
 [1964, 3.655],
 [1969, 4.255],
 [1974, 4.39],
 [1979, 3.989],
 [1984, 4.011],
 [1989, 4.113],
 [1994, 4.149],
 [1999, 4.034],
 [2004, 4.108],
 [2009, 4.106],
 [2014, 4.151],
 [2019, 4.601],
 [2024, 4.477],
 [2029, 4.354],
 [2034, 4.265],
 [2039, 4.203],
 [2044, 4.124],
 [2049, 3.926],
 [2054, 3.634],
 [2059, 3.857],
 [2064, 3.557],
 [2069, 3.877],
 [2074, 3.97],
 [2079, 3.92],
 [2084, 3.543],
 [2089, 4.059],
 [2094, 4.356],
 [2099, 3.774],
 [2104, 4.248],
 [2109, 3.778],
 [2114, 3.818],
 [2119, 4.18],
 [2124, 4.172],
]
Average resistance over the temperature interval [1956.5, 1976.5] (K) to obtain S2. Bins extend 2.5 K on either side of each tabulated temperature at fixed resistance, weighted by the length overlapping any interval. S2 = 3.99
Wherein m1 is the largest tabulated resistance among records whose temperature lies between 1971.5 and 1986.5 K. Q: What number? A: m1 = 4.39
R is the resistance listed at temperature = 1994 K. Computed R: 4.149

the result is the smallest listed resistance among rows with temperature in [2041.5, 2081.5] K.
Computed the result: 3.557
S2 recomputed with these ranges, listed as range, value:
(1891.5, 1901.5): 3.76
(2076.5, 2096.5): 3.97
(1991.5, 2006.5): 4.1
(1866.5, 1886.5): 3.8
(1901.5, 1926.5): 3.75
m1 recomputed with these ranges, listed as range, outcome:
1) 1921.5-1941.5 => 3.932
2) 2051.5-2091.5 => 4.059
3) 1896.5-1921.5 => 4.065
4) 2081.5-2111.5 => 4.356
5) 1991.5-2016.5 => 4.151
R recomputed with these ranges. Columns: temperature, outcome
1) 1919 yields 3.806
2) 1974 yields 4.39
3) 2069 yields 3.877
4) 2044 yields 4.124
